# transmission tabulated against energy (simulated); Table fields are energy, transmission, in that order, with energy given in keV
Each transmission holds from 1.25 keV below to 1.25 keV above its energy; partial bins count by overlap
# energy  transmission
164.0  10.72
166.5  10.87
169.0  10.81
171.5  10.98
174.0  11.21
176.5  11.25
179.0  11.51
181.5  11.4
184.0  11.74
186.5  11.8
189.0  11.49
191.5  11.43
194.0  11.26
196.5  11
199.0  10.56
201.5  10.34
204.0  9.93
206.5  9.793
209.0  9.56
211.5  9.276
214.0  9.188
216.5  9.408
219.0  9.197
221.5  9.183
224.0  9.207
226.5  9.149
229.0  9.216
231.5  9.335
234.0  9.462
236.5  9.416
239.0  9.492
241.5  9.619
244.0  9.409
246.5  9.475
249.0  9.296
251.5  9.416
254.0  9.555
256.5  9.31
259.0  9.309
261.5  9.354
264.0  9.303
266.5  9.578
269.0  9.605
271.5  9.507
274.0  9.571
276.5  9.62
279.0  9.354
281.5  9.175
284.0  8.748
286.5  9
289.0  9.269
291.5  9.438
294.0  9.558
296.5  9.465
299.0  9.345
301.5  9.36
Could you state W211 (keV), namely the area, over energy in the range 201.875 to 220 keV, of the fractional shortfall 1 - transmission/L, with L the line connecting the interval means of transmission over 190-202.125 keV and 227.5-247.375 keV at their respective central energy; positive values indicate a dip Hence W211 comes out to 1.5 keV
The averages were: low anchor 11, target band 9.52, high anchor 9.42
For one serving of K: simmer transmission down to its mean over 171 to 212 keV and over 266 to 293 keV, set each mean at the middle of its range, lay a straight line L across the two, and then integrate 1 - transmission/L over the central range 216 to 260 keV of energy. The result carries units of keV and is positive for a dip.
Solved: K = 3.1 keV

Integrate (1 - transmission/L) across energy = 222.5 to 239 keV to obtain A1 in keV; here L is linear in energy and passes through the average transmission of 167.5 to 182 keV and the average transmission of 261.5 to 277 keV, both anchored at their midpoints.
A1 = 1.42 keV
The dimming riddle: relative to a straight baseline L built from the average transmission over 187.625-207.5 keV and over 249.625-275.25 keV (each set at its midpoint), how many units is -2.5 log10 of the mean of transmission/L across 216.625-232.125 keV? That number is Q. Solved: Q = 0.11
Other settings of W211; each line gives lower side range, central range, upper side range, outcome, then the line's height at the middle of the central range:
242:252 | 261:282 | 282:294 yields -0.5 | 9.26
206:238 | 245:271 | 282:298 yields -0.4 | 9.28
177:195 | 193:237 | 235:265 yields 3.6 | 10.6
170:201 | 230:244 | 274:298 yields 1.1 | 10.3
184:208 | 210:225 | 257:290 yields 1.7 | 10.5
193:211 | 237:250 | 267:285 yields 0.4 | 9.78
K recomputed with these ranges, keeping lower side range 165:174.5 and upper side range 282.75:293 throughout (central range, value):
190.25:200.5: -0.5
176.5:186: -0.7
